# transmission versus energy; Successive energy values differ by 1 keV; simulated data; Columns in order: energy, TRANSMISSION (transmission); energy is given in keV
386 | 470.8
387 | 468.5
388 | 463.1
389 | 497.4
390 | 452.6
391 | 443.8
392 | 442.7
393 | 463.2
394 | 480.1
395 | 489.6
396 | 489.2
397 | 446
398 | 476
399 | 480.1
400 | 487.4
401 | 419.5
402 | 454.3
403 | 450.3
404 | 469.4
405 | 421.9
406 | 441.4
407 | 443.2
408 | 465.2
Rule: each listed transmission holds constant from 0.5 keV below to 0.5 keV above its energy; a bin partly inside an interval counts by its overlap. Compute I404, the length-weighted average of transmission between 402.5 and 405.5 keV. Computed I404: 447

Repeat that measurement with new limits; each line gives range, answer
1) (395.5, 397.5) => 468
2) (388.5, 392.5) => 459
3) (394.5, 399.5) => 476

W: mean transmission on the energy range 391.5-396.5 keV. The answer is 473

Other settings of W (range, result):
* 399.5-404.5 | 456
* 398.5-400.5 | 484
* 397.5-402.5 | 463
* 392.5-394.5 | 472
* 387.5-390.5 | 471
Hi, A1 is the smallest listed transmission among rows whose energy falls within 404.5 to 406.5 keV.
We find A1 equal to 421.9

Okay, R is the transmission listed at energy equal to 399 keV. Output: 480.1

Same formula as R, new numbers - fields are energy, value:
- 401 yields 419.5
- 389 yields 497.4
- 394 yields 480.1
